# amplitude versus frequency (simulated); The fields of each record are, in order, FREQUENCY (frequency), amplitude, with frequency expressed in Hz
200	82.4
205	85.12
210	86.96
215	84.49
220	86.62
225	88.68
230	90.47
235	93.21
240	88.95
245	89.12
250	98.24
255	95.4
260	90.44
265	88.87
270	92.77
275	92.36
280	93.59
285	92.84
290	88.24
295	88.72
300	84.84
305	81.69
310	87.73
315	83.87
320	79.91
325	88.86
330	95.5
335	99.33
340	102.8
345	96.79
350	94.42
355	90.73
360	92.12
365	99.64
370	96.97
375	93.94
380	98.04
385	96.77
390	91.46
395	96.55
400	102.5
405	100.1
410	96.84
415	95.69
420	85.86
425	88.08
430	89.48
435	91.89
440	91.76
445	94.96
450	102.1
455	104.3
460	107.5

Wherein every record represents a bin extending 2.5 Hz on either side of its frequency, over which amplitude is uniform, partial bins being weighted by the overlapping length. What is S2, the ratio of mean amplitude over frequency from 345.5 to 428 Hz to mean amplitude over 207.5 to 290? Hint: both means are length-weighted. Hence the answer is 1.05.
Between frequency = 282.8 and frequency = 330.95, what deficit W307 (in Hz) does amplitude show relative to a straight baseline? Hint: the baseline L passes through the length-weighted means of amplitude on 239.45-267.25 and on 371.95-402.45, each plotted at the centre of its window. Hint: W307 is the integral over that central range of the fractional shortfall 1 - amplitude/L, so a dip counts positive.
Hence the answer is 3.6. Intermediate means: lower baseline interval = 92.1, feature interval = 86.9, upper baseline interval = 96.5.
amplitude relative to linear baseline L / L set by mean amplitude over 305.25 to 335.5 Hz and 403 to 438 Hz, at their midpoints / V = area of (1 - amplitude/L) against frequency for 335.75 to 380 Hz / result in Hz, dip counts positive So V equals -3.2 Hz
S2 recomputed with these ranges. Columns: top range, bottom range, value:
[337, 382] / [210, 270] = 1.06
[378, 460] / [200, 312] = 1.07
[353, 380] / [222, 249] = 1.05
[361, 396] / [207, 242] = 1.09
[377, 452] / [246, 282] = 1.02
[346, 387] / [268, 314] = 1.07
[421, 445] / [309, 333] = 1.04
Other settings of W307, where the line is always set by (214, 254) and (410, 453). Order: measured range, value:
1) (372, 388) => -0.7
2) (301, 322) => 1.8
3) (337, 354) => -1.0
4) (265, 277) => -0.1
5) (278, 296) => 0.0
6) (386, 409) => -1.3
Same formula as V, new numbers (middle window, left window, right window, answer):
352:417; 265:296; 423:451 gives -2.8 Hz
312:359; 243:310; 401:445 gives -0.5 Hz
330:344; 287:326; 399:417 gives -1.6 Hz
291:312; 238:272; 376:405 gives 1.8 Hz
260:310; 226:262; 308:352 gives 1.5 Hz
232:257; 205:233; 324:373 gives -1.1 Hz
